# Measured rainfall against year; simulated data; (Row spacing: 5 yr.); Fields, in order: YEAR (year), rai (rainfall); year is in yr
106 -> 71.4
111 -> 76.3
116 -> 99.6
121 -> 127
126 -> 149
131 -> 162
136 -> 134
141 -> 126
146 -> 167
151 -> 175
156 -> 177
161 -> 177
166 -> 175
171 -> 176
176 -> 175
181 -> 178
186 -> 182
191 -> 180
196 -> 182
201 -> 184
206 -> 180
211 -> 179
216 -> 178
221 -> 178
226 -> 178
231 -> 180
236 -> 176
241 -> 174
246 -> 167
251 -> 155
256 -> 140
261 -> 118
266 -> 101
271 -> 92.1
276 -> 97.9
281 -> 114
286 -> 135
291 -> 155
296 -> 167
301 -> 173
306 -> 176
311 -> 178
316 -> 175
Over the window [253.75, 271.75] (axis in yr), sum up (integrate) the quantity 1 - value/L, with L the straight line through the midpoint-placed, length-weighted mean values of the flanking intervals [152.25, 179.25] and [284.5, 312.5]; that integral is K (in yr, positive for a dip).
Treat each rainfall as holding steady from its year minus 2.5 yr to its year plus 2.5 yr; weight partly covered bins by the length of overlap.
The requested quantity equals 5.7 yr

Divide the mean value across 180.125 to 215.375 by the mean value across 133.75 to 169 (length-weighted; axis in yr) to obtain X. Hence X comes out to 1.1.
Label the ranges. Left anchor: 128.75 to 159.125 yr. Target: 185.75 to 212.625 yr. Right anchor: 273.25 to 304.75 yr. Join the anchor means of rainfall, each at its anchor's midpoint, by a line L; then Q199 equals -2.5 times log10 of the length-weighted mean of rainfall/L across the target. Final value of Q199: -0.197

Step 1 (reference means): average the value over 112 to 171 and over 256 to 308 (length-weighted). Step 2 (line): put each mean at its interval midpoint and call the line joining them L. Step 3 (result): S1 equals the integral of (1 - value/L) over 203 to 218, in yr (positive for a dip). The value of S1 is -3.9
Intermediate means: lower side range 151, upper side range 133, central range 179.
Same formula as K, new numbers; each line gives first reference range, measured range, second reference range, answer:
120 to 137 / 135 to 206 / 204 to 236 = -4.8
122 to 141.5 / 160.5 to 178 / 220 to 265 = -3.1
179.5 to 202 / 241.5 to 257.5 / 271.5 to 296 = -1.1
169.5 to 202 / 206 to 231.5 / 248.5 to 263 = -3.0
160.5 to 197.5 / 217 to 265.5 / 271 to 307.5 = -1.0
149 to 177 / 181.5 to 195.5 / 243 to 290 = -1.5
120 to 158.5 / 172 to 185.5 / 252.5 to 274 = -3.5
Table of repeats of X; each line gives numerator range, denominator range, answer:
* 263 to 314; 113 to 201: 0.86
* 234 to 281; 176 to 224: 0.75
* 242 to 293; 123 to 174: 0.80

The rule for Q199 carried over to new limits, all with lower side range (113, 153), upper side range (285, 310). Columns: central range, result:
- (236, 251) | -0.08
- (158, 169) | -0.21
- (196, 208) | -0.21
